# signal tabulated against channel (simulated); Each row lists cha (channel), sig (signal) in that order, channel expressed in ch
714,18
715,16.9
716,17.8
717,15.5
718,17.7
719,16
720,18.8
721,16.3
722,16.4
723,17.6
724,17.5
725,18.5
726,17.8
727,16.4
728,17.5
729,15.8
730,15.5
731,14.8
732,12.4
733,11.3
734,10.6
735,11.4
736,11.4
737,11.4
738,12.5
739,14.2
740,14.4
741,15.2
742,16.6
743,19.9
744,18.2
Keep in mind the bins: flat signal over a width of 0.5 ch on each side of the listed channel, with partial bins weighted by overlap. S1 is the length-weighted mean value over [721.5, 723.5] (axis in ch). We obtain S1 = 17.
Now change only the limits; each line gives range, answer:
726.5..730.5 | 16.3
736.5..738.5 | 11.9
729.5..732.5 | 14.2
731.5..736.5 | 11.4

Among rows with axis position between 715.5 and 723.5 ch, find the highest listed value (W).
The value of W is 18.8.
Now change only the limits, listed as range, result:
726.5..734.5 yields 17.5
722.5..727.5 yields 18.5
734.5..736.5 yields 11.4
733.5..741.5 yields 15.2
